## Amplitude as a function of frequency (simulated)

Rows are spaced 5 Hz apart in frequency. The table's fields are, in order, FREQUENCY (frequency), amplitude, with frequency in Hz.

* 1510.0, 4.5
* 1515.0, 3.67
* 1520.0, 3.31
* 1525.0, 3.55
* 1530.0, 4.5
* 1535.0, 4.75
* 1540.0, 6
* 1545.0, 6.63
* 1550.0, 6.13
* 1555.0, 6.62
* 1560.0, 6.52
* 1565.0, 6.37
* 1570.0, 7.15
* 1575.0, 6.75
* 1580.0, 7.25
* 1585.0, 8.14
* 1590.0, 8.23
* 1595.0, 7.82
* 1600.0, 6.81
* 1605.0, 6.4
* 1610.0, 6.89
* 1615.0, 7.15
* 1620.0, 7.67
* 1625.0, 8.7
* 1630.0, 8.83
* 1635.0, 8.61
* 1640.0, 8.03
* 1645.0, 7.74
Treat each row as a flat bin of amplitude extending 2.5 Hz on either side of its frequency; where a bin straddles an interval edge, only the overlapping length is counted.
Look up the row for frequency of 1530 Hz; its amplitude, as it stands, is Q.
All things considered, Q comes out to 4.5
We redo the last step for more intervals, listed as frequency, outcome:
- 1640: 8.03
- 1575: 6.75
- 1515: 3.67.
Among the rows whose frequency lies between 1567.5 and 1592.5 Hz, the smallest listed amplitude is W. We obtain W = 6.75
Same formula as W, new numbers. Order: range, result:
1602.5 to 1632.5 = 6.4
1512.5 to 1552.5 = 3.31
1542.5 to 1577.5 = 6.13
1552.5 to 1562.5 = 6.52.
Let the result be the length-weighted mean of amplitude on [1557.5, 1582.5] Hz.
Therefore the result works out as 6.81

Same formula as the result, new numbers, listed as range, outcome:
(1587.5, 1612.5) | 7.23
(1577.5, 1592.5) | 7.87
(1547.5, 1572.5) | 6.56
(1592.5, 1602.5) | 7.32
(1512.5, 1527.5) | 3.51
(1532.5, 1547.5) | 5.79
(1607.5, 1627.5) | 7.6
